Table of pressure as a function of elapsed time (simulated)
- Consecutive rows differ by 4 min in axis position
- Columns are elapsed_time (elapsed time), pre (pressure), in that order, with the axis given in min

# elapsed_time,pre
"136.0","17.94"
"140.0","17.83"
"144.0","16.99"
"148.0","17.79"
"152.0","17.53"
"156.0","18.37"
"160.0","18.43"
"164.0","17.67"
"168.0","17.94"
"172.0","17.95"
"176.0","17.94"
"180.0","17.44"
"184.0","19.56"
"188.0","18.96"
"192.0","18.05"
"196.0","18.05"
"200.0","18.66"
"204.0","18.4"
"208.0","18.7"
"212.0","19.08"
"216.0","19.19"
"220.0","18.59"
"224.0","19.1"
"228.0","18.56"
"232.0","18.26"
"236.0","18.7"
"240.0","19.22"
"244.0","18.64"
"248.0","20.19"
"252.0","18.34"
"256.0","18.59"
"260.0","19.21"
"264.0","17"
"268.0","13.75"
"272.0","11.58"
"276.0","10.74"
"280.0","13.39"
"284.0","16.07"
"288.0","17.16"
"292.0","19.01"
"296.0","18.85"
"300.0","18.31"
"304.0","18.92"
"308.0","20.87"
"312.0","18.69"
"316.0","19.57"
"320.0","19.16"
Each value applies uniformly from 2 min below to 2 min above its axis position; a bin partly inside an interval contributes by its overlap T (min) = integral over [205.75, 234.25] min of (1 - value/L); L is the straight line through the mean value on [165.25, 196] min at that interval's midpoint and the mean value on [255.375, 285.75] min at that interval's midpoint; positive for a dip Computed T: -3.4 min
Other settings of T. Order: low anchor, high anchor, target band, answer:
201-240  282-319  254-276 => 3.69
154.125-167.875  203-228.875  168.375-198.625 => 0.24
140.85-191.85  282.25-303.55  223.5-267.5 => -1.29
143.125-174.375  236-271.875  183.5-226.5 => -2.15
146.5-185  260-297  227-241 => -1.89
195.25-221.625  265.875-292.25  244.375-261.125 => -3.30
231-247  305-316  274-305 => 4.71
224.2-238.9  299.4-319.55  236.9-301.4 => 7.01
